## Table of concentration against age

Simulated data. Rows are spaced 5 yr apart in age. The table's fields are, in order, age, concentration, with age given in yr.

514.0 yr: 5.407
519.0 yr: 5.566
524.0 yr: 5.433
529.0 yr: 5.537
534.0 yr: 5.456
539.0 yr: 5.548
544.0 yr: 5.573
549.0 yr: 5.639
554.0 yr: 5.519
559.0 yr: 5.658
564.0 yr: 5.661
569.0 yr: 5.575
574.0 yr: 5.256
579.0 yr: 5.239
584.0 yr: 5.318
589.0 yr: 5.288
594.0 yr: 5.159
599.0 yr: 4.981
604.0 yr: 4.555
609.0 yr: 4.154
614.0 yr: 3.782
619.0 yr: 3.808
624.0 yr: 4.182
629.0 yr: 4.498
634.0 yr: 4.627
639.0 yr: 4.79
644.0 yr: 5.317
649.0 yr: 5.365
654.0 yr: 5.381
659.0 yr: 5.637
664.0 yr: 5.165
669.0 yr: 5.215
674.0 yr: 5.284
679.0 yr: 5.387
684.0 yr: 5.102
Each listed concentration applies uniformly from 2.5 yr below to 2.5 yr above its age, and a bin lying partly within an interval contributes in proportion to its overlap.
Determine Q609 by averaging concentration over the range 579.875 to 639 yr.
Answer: 4.6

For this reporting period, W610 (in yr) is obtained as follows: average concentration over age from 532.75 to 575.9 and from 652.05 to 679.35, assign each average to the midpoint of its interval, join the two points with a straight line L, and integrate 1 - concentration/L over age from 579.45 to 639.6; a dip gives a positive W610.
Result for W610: 9.2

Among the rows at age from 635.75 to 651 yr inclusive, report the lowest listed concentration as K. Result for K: 4.79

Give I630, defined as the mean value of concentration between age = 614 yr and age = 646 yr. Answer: 4.47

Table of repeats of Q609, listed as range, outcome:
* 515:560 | 5.54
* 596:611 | 4.6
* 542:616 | 5.16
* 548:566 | 5.62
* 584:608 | 4.98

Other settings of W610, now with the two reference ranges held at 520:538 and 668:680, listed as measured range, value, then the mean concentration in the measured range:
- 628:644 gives 1.8 yr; 4.76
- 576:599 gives 0.8 yr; 5.22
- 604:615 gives 2.6 yr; 4.13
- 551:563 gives -0.3 yr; 5.6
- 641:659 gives -0.2 yr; 5.38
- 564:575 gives -0.1 yr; 5.49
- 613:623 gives 2.8 yr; 3.86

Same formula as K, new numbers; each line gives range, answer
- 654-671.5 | 5.165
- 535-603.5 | 4.981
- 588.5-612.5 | 4.154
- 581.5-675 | 3.782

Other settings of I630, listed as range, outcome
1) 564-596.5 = 5.33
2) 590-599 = 5.13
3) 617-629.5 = 4.12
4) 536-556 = 5.57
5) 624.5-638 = 4.53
